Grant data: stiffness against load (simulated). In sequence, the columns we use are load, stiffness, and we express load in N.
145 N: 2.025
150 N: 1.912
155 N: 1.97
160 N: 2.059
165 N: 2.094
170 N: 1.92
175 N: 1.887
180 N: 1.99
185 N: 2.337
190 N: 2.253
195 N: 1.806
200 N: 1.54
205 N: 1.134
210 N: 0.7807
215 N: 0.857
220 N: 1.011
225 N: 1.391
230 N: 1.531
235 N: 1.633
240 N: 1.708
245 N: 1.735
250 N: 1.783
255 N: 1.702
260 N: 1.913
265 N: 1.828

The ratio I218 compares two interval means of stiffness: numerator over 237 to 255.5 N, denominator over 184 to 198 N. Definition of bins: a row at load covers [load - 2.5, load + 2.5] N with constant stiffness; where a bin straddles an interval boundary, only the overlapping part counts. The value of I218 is 0.83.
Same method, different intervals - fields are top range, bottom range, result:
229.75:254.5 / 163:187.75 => 0.83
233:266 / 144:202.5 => 0.89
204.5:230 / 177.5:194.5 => 0.50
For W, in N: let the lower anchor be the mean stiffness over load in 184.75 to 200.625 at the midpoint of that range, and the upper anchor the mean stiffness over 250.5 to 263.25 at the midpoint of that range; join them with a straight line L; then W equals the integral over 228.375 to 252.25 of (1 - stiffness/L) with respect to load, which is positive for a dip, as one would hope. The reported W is 2.17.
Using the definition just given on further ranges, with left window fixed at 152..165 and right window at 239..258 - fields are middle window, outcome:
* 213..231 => 6.33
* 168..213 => 4.78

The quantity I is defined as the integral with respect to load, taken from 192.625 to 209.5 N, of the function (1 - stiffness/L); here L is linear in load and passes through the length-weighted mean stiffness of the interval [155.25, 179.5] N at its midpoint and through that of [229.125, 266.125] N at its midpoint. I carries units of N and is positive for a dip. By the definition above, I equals 4.3 N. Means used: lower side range 1.99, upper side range 1.73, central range 1.41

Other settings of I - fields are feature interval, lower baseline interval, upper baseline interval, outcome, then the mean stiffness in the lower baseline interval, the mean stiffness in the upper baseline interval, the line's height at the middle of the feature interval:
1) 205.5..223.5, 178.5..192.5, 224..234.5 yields 8.23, 2.21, 1.5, 1.74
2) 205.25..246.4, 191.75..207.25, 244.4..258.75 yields 8.66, 1.54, 1.76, 1.65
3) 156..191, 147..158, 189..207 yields -5.00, 1.95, 1.65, 1.81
